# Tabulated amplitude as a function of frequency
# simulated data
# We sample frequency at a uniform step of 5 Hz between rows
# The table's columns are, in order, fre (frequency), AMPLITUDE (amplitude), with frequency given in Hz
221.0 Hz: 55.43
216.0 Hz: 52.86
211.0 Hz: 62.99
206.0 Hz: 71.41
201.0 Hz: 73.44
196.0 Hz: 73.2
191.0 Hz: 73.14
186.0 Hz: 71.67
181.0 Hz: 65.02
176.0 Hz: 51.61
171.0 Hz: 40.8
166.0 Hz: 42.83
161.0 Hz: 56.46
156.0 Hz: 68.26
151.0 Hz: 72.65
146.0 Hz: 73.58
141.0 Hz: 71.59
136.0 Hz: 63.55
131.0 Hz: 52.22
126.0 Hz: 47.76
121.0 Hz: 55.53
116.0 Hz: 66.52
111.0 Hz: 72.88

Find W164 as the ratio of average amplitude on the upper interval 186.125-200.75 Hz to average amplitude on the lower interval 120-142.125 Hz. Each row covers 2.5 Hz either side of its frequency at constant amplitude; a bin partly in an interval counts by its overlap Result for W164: 1.27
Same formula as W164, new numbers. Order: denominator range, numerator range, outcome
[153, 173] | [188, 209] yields 1.37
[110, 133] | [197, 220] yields 1.12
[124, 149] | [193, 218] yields 1.08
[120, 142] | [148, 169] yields 1.04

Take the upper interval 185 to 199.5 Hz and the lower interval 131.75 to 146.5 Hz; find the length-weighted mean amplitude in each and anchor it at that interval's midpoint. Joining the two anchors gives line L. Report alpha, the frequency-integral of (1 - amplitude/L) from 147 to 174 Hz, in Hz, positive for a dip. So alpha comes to 4.7 Hz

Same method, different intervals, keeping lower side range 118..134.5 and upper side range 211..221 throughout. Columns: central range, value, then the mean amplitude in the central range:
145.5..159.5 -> -4.2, 70.1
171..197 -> -4.3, 64.1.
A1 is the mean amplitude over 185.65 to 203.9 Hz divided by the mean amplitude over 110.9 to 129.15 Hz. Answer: 1.2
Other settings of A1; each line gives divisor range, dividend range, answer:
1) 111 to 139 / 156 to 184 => 0.91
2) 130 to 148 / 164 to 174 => 0.64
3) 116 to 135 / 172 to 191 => 1.14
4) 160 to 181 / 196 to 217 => 1.36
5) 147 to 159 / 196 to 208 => 1.03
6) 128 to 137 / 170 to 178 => 0.83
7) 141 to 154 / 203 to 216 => 0.89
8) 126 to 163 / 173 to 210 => 1.05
